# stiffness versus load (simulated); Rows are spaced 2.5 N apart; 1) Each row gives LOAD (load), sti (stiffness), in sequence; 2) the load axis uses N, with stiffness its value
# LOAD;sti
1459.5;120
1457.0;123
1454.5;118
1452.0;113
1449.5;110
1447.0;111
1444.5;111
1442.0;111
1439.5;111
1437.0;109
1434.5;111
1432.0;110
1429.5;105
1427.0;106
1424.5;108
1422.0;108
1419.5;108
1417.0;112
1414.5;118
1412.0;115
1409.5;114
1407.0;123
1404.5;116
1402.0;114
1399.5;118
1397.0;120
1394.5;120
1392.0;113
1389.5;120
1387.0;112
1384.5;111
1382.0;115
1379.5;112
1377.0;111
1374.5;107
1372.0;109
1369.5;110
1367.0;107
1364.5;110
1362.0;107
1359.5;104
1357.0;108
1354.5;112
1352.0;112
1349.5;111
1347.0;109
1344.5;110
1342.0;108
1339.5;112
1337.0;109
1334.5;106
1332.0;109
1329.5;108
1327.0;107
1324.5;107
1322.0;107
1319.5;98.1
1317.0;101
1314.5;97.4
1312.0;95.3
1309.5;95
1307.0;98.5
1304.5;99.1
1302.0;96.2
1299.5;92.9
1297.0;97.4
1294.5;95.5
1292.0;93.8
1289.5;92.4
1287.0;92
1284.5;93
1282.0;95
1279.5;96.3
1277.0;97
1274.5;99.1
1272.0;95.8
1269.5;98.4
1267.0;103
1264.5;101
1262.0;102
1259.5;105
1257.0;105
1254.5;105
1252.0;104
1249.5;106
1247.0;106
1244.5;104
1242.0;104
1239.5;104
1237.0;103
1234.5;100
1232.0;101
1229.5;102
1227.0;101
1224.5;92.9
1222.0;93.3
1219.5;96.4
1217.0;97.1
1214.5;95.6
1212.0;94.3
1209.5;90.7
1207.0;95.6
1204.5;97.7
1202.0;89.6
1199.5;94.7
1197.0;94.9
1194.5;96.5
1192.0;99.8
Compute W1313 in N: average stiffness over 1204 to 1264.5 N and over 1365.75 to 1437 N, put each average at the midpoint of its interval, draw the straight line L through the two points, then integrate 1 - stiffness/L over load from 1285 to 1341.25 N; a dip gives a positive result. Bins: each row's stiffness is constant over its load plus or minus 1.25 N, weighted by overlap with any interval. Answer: 3.0 N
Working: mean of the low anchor 100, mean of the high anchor 113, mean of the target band 100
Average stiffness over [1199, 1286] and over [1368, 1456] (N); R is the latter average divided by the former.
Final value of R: 1.14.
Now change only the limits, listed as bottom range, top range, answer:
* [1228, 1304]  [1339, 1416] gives 1.13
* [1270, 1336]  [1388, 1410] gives 1.19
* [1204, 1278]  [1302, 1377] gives 1.06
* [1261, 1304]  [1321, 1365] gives 1.13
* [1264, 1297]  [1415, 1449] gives 1.14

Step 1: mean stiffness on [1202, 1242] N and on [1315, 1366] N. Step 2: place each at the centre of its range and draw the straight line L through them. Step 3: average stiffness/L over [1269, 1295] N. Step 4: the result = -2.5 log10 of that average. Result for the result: 0.08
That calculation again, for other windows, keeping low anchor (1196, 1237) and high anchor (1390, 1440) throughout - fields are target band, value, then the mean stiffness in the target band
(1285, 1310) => 0.09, 95.2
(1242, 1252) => -0.07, 105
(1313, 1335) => 0.01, 104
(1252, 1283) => 0.00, 100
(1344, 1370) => -0.01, 109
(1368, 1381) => 0.00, 110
